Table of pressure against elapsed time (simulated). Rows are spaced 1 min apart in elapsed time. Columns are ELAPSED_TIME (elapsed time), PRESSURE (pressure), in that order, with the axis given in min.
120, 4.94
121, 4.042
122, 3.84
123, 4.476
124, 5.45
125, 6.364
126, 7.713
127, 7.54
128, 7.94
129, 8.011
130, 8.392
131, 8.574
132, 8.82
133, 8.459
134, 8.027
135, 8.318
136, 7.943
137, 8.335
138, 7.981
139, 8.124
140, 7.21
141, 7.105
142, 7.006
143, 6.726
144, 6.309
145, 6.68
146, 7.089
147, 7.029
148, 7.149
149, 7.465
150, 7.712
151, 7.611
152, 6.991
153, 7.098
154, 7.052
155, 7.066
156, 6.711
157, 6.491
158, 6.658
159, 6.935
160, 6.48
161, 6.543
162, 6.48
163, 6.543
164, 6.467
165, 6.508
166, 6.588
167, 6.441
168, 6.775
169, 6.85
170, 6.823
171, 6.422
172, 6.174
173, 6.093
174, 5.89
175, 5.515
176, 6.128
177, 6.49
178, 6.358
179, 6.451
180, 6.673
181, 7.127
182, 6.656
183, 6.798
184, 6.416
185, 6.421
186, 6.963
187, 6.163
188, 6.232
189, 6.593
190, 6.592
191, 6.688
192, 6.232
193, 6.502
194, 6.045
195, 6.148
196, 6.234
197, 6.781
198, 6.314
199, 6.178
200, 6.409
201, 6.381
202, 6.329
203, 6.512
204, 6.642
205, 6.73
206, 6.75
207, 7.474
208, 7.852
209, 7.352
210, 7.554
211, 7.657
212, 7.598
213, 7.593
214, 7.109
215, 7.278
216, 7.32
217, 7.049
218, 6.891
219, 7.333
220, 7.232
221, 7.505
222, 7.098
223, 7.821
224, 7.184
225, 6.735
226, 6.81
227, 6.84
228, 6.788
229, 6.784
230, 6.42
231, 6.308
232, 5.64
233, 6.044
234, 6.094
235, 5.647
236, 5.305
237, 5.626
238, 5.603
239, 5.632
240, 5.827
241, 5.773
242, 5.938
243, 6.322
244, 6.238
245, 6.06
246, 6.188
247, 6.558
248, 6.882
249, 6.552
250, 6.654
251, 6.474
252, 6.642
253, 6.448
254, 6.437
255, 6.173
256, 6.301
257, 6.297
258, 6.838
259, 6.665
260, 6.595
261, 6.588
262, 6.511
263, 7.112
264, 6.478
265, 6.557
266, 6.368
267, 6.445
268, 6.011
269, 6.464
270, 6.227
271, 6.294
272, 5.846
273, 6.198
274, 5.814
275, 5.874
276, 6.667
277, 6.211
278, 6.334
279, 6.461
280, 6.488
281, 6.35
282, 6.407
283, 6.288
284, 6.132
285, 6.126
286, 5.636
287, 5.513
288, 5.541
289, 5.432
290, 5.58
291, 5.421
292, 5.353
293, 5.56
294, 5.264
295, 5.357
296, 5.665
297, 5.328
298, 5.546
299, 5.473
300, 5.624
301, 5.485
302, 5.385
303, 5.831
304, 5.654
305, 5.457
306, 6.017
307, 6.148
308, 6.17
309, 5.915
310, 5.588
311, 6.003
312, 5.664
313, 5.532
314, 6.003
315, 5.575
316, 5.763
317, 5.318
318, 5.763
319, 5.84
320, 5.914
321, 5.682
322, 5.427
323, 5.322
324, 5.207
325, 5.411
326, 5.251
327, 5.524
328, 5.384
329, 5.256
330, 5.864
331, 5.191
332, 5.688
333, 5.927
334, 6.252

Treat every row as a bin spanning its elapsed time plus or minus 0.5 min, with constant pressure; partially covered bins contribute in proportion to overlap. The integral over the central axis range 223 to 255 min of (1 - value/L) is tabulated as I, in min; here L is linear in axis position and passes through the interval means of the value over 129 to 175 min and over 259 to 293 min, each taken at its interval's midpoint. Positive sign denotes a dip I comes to 0.7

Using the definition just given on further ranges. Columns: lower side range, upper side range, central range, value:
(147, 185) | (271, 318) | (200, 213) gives -1.36 min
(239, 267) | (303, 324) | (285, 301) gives 1.22 min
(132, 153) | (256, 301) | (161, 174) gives 1.32 min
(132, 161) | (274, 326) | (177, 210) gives 1.02 min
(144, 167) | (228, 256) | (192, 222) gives -2.19 min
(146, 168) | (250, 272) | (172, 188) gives 0.89 min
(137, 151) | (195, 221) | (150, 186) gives 2.71 min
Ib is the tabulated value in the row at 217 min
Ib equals 7.049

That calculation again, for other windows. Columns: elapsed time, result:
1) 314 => 6.003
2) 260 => 6.595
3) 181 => 7.127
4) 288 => 5.541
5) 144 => 6.309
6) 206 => 6.75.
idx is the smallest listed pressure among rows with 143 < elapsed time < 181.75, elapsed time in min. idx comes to 5.515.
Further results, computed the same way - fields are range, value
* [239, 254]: 5.632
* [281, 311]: 5.264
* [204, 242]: 5.305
